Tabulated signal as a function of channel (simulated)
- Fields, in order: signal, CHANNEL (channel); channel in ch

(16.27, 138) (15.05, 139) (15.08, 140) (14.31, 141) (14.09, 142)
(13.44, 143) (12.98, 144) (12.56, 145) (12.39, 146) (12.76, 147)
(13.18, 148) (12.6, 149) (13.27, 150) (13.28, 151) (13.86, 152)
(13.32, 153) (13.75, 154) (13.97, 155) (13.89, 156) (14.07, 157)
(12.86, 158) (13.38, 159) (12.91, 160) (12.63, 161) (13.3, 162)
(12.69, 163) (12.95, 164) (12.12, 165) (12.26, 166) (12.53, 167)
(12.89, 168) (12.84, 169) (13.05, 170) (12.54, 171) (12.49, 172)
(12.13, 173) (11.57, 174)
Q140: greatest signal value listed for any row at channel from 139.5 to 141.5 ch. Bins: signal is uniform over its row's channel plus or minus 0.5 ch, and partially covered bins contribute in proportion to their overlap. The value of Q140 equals 15.08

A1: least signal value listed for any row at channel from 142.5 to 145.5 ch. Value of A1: 12.56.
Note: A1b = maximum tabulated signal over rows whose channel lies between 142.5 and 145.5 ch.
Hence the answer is 13.44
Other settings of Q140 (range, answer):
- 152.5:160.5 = 14.07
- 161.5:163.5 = 13.3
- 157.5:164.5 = 13.38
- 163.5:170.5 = 13.05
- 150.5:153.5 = 13.86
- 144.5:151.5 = 13.28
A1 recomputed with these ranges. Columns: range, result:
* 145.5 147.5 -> 12.39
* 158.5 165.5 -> 12.12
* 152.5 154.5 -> 13.32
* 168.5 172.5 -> 12.49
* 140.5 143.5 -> 13.44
